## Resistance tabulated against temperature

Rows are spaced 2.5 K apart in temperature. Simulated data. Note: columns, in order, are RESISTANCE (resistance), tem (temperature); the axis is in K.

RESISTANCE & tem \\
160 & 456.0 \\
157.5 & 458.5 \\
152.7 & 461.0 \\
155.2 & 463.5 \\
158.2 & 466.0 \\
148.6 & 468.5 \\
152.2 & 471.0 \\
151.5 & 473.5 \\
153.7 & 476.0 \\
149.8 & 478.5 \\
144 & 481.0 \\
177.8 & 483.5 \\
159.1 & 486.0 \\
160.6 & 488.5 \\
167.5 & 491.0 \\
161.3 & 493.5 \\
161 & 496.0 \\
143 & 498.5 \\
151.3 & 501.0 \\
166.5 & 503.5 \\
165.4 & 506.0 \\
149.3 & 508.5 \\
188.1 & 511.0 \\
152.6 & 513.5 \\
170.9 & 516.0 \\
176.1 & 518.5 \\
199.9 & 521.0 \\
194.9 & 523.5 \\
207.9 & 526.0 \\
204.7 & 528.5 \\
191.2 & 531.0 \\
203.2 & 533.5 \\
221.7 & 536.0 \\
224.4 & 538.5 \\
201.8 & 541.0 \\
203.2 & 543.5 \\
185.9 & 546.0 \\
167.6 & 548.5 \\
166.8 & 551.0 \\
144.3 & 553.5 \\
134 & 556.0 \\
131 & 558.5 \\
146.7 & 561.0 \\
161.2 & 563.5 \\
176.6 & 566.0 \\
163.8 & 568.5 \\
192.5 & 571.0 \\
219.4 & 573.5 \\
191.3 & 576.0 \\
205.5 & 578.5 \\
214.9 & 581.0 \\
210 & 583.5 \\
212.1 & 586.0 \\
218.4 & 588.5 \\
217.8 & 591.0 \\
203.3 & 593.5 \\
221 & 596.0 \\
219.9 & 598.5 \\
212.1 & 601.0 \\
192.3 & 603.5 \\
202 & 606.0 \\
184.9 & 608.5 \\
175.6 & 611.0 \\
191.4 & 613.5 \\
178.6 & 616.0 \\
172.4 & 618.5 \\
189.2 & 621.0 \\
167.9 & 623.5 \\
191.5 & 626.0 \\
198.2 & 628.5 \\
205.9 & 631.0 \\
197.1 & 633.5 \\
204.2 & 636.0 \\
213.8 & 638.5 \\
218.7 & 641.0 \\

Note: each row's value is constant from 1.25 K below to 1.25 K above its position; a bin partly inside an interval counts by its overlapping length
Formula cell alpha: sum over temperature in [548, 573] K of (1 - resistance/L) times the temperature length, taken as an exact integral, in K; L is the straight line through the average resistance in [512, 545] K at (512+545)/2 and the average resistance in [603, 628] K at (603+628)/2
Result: 4.2 K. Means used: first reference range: 196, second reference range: 185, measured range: 160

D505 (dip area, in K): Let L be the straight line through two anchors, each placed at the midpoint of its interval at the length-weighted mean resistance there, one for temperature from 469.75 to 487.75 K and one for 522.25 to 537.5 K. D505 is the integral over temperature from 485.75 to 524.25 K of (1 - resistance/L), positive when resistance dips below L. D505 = 3.0 K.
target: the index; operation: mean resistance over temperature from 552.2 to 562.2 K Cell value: 139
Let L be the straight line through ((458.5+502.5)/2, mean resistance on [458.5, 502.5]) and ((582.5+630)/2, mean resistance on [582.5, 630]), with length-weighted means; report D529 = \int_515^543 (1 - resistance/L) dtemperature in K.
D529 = -4.5 K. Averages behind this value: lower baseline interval 156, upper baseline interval 198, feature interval 200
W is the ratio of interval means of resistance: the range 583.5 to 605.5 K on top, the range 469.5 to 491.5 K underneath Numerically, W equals 1.35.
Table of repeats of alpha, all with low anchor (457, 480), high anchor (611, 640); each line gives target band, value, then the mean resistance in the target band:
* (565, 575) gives -0.6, 188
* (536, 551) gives -2.2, 196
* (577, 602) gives -4.2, 213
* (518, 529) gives -2.0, 198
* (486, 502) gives 0.2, 158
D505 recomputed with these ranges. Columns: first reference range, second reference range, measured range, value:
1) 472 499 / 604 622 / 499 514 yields 0.0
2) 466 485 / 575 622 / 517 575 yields -1.0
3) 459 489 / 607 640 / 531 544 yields -3.0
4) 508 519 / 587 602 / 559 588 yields 2.0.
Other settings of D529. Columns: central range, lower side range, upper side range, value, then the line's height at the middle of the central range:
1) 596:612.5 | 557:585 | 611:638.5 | -1.1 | 187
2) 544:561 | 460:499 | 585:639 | 2.2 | 179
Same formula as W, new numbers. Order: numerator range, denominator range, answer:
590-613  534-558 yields 1.11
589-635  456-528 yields 1.20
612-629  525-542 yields 0.88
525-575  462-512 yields 1.15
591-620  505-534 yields 1.07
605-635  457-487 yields 1.21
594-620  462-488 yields 1.26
